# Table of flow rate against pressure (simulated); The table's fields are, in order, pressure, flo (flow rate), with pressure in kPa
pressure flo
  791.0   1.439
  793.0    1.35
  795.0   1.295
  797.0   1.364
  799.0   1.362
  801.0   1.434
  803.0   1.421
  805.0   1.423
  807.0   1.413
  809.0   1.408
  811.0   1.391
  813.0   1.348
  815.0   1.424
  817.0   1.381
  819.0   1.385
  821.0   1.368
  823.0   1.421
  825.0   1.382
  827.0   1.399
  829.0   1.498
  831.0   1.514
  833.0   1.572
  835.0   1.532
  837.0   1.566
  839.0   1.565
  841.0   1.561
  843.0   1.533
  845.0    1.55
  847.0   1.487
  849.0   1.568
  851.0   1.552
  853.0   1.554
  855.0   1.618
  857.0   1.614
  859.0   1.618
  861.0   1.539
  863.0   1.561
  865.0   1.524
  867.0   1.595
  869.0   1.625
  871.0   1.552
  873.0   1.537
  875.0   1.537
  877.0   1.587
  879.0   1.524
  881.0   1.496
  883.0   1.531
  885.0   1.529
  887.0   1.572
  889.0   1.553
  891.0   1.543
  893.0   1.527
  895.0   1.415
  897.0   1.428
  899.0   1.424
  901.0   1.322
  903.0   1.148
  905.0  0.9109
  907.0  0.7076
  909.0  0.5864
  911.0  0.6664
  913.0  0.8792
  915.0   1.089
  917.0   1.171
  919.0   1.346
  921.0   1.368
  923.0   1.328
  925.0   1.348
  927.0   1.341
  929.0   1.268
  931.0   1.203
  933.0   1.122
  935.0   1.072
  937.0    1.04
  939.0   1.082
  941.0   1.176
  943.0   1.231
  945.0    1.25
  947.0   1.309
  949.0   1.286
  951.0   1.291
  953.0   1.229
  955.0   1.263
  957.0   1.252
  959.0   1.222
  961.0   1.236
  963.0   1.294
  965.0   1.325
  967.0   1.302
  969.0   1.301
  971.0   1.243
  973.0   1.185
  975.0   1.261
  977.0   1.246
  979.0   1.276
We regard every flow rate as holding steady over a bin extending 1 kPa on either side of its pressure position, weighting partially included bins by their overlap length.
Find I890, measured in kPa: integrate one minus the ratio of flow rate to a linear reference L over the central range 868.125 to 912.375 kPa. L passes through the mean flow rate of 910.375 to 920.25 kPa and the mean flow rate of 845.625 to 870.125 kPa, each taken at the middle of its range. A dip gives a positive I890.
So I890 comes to -1.9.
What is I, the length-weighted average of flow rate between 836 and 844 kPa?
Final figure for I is 1.56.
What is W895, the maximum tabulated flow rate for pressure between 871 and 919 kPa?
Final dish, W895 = 1.587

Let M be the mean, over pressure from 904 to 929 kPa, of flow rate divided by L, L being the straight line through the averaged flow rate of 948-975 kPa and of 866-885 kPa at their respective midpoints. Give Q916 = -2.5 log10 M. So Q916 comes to 0.30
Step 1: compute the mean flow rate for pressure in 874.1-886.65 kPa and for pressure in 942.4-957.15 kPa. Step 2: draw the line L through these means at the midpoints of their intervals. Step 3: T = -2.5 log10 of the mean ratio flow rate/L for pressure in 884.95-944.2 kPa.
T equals 0.16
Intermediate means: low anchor 1.54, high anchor 1.27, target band 1.21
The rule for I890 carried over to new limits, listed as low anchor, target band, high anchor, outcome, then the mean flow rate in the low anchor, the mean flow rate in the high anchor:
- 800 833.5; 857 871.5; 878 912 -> -2.57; 1.42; 1.29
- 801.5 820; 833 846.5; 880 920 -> -2.02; 1.4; 1.24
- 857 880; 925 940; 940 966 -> 1.81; 1.57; 1.26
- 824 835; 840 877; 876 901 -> -1.80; 1.48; 1.5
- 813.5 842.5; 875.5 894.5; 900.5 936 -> -4.62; 1.47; 1.1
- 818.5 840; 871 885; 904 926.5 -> -3.48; 1.47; 1.04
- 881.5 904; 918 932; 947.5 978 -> 0.53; 1.45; 1.26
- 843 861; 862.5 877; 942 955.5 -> -0.50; 1.57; 1.27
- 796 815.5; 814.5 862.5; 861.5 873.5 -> -0.71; 1.4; 1.57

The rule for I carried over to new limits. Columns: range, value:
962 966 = 1.31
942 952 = 1.27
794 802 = 1.36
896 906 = 1.25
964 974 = 1.27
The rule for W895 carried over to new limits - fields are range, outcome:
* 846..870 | 1.625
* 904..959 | 1.368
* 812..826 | 1.424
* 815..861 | 1.618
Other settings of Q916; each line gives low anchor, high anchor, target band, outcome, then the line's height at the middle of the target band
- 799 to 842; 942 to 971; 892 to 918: 0.21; 1.34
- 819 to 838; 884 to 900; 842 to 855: -0.05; 1.48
